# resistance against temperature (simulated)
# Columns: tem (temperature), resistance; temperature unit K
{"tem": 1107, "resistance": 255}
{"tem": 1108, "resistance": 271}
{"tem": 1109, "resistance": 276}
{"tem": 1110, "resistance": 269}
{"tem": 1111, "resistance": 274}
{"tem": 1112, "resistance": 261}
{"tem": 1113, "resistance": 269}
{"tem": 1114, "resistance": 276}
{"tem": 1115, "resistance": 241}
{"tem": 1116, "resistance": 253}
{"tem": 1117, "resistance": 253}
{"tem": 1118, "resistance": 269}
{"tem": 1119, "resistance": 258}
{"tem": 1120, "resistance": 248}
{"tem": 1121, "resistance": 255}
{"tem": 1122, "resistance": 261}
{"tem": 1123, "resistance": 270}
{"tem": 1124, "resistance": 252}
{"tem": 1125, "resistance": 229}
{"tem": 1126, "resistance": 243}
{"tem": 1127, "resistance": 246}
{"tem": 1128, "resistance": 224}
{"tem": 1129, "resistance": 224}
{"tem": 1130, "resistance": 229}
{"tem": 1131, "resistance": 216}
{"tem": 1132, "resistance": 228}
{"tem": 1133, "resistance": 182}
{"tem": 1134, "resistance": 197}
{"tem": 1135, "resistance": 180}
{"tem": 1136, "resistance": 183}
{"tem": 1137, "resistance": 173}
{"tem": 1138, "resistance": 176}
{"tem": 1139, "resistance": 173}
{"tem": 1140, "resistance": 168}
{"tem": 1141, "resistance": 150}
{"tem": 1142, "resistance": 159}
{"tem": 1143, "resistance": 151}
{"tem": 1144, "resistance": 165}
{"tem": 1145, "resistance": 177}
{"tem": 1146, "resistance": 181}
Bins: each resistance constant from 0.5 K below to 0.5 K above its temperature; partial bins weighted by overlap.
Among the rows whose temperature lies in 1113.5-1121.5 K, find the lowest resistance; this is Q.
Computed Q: 241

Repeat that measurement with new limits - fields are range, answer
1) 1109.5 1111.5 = 269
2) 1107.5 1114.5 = 261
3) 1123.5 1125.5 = 229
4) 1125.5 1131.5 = 216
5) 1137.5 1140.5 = 168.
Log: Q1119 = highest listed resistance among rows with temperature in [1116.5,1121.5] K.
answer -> 269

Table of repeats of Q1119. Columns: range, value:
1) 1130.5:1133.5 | 228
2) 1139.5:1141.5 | 168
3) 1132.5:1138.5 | 197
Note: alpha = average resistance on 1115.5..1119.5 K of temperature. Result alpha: 258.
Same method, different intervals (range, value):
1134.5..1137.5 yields 179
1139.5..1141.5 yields 159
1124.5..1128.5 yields 236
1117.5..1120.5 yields 258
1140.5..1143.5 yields 153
